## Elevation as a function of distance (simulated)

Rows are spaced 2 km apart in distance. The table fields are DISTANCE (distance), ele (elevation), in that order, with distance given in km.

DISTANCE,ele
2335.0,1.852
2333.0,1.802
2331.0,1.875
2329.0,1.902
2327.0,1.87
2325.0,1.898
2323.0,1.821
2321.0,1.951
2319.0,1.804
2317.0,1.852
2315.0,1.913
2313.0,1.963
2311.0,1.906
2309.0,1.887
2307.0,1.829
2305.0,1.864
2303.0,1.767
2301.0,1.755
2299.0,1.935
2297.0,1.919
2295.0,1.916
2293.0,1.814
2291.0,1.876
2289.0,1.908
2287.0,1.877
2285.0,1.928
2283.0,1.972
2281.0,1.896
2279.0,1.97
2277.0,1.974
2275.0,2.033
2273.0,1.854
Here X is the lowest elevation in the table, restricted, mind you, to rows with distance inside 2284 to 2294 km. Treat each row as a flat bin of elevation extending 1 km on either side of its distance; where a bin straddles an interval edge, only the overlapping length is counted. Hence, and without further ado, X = 1.814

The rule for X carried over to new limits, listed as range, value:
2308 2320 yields 1.804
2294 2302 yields 1.755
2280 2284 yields 1.896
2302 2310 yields 1.767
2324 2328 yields 1.87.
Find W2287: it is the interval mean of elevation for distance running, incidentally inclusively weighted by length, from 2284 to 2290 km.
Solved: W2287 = 1.9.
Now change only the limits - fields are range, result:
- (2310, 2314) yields 1.93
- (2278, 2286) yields 1.94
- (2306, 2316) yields 1.9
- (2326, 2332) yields 1.88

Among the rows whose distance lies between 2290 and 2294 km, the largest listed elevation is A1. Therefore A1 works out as 1.876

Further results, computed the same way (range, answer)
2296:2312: 1.935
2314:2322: 1.951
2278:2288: 1.972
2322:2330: 1.902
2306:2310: 1.887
